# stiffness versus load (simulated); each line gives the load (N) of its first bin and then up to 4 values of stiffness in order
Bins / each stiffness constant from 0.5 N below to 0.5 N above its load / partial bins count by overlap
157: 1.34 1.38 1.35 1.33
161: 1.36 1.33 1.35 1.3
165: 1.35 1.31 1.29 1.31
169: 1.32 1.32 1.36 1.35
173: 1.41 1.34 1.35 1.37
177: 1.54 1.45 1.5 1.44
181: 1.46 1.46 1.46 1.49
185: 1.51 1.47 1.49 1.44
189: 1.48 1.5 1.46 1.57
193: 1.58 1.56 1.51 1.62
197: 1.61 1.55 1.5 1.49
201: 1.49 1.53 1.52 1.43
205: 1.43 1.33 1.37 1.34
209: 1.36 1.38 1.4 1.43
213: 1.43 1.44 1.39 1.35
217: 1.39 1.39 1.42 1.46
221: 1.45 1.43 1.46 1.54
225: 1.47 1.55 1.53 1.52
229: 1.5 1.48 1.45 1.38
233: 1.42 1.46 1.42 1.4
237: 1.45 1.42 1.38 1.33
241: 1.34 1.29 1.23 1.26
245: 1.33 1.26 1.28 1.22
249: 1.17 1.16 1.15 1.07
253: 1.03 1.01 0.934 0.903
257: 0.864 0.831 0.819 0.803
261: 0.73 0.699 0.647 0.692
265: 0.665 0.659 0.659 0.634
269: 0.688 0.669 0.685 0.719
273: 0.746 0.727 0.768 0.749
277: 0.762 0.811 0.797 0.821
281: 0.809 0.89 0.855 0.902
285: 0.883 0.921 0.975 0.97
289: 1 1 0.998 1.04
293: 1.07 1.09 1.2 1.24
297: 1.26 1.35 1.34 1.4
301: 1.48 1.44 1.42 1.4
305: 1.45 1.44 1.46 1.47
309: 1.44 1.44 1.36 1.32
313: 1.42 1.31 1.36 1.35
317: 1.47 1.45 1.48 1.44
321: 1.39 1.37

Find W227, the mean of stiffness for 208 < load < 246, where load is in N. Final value 1.41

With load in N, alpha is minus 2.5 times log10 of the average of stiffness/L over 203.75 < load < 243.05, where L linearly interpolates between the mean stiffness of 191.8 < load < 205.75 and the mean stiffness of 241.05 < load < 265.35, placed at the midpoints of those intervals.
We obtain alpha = -0.11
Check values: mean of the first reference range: 1.52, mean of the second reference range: 1.01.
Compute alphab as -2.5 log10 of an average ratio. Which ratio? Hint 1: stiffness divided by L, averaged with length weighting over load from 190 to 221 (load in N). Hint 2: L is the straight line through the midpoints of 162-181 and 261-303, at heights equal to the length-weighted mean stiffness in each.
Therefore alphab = -0.18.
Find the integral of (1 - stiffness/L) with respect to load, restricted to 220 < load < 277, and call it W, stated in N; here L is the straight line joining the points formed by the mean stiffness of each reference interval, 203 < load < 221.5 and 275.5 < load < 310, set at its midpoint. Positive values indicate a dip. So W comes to 8.0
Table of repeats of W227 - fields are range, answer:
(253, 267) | 0.793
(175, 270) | 1.3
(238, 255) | 1.22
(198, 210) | 1.44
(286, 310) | 1.25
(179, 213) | 1.47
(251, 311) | 0.991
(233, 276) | 1.01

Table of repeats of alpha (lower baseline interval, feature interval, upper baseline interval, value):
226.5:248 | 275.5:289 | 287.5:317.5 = 0.47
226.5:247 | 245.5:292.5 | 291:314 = 0.48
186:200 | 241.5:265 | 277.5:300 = 0.20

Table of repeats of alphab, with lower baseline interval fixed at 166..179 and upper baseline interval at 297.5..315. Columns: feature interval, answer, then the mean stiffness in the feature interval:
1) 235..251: 0.07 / 1.3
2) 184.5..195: -0.10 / 1.51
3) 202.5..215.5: -0.02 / 1.4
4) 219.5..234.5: -0.07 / 1.47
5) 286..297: 0.30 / 1.06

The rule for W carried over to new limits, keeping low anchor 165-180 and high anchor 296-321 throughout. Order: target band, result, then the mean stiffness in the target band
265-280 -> 7.2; 0.721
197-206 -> -0.7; 1.49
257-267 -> 4.8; 0.731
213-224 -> -0.3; 1.42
